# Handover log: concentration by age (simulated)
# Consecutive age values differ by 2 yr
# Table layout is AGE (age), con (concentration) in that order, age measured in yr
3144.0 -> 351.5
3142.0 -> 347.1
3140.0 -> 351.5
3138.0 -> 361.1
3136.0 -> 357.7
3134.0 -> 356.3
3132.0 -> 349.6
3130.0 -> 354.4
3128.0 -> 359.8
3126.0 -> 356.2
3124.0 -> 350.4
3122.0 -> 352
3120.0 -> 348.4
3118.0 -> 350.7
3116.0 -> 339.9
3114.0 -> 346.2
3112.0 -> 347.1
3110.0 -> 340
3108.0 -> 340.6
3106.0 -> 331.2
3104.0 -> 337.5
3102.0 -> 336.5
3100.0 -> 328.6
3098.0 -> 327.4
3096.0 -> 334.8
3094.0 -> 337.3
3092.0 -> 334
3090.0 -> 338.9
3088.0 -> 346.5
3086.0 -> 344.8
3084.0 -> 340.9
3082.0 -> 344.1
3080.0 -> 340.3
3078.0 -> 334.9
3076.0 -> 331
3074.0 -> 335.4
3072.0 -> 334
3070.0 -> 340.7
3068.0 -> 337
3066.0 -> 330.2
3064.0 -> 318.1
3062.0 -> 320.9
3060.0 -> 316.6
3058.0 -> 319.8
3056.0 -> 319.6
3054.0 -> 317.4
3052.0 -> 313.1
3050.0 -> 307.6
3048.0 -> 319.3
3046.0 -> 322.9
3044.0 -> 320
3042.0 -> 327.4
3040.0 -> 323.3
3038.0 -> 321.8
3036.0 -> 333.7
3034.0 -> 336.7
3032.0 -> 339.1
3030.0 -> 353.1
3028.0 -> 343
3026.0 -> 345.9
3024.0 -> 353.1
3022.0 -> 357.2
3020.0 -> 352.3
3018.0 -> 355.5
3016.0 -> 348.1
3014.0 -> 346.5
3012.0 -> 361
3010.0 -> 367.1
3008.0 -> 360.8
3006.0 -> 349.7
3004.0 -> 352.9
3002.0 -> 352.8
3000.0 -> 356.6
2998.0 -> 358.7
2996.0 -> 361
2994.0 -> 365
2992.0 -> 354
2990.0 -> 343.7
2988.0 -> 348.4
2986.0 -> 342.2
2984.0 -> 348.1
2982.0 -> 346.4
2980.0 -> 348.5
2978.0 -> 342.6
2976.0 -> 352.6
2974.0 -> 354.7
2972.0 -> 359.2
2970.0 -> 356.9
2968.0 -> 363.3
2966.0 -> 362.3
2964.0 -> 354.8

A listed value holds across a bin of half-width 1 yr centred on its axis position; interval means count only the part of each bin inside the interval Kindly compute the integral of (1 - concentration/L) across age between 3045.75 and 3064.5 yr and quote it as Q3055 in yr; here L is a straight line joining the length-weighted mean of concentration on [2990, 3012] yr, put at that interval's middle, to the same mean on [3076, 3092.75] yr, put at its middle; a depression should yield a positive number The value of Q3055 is 1.6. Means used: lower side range 357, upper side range 340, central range 317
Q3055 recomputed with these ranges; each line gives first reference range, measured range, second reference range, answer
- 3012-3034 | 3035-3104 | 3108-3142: 4.1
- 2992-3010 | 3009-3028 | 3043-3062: -0.5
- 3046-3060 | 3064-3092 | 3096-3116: -1.0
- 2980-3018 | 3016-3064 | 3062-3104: 1.9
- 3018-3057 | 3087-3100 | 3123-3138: 0.4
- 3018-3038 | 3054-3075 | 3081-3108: 0.9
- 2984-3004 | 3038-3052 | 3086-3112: 1.0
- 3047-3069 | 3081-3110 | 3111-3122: 0.0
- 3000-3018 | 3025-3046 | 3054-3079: 0.5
